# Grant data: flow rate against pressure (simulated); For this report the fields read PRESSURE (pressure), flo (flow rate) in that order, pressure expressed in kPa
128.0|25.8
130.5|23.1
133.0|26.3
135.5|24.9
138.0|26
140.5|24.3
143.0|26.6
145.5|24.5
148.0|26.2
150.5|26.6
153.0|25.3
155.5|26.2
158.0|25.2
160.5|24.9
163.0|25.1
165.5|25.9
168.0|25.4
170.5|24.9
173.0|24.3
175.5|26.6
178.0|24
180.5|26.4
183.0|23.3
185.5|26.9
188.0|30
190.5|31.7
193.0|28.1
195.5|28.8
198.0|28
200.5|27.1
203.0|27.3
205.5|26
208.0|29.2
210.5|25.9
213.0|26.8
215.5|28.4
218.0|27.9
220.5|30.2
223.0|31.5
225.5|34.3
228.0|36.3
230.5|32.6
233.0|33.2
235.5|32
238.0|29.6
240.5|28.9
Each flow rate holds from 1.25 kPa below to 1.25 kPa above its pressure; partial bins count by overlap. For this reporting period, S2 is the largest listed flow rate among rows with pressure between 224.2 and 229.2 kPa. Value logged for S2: 36.3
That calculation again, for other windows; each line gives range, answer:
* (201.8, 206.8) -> 27.3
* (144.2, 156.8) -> 26.6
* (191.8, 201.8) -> 28.8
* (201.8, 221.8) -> 30.2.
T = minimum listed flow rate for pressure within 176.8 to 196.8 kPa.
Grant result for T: 23.3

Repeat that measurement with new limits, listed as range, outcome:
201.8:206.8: 26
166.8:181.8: 24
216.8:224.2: 27.9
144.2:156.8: 24.5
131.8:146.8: 24.3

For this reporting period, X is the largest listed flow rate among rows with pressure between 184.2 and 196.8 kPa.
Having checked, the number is 31.7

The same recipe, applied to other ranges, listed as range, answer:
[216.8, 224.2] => 31.5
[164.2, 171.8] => 25.9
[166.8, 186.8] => 26.9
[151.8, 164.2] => 26.2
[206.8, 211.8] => 29.2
